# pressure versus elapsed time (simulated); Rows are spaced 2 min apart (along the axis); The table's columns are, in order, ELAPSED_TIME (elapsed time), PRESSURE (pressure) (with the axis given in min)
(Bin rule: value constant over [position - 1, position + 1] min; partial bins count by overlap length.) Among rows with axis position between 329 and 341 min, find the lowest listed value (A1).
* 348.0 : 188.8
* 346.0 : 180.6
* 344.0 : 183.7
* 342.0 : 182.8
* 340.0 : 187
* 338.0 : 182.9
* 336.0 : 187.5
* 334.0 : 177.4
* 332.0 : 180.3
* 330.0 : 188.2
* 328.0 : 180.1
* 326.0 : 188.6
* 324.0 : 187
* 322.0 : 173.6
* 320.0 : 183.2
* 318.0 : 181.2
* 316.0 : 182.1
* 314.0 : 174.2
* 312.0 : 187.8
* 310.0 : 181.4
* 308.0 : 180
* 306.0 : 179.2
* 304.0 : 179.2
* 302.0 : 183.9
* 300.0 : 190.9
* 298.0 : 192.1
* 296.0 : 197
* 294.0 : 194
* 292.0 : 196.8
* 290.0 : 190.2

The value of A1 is 177.4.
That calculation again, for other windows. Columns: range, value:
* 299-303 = 183.9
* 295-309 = 179.2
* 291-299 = 192.1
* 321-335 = 173.6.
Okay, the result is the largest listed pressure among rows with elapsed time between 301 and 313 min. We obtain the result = 187.8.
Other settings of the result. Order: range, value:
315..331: 188.6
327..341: 188.2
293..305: 197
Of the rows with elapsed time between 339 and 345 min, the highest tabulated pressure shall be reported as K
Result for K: 187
